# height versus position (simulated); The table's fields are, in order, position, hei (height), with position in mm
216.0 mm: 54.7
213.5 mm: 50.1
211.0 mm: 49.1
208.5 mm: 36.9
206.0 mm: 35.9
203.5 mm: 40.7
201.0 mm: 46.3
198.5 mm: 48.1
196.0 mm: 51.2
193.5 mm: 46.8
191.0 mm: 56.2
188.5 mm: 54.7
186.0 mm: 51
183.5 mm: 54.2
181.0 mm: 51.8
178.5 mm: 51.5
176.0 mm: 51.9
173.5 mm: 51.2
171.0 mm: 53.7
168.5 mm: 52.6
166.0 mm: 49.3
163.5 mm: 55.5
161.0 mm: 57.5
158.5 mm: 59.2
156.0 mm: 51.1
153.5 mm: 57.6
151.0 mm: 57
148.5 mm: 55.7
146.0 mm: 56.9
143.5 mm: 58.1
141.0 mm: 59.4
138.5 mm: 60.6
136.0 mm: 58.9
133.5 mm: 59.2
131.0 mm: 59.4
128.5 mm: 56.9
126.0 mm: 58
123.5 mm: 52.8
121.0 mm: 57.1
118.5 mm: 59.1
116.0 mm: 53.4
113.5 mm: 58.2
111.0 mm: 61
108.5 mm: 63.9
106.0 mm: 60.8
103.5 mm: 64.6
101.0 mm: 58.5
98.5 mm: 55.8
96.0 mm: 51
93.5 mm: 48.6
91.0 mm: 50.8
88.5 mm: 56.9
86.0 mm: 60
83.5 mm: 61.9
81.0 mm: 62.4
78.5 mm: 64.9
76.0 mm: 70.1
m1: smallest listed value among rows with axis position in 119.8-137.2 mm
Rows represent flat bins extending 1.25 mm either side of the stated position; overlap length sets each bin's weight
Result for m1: 52.8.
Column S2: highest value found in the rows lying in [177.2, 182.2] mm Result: 51.8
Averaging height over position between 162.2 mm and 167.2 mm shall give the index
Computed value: 52.5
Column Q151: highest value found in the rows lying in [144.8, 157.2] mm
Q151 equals 57.6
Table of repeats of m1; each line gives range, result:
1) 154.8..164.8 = 51.1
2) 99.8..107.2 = 58.5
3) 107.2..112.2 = 61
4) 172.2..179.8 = 51.2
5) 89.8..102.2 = 48.6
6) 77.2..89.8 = 56.9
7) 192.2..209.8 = 35.9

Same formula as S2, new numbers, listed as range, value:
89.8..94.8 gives 50.8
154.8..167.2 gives 59.2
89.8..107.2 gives 64.6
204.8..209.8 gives 36.9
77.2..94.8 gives 64.9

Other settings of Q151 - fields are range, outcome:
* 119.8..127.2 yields 58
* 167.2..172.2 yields 53.7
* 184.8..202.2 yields 56.2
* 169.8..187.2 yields 54.2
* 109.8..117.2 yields 61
